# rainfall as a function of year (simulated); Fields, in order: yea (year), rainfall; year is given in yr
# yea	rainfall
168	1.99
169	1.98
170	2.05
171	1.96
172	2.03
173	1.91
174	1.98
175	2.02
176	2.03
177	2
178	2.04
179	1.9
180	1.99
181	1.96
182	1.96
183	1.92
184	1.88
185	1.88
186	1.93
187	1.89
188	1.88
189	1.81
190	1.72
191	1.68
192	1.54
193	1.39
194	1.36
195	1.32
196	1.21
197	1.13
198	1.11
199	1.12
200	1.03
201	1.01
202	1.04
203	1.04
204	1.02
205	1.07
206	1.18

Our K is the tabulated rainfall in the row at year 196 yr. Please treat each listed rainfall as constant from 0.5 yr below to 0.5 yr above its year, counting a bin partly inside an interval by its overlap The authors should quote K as 1.21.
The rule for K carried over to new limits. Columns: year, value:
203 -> 1.04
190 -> 1.72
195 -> 1.32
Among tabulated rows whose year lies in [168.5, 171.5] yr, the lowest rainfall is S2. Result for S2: 1.96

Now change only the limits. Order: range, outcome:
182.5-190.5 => 1.72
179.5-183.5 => 1.92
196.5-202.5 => 1.01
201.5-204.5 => 1.02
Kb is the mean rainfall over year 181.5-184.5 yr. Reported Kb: 1.92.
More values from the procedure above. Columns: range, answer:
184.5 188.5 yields 1.89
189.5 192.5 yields 1.65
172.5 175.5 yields 1.97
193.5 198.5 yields 1.23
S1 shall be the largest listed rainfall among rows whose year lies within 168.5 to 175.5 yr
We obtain 2.05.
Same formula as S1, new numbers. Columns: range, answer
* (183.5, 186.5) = 1.93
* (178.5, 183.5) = 1.99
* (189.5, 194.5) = 1.72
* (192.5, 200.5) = 1.39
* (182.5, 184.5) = 1.92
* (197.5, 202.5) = 1.12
